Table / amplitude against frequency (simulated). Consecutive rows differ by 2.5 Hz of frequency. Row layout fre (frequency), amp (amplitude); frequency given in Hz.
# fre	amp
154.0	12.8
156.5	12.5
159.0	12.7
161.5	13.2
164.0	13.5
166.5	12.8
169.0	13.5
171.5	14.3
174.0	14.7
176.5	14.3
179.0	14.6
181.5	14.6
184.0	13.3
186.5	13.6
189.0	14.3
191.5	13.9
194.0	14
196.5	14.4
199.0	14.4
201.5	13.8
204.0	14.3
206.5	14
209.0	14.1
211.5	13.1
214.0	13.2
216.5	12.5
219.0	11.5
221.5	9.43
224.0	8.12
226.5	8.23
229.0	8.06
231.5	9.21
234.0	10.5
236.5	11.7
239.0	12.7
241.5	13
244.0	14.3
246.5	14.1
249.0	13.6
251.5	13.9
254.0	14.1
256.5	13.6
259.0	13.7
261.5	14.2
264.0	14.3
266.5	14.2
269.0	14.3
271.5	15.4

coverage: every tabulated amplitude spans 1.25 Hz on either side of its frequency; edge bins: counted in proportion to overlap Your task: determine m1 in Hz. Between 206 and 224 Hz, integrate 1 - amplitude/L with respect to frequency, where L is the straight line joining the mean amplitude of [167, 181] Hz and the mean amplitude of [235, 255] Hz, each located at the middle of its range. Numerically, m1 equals 2.05 Hz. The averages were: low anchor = 14.2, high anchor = 13.4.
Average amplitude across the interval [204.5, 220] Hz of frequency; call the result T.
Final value 13.2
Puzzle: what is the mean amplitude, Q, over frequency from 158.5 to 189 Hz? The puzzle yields 13.8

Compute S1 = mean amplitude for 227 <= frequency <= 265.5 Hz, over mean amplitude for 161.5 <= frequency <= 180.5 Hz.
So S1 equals 0.91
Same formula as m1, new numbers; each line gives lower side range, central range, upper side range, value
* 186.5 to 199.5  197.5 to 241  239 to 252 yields 6.8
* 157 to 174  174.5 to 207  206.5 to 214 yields -1.5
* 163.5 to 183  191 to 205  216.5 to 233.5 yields -2.8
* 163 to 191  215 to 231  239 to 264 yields 4.8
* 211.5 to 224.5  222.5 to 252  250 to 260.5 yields 3.1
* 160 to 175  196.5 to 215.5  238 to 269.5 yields -0.2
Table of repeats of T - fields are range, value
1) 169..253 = 12.9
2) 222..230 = 8.26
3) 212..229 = 10.4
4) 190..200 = 14.2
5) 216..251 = 11.2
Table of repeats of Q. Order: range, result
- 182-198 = 14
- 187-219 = 13.7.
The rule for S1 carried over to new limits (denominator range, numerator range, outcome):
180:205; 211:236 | 0.74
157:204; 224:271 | 0.91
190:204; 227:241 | 0.74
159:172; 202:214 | 1.03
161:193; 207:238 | 0.78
